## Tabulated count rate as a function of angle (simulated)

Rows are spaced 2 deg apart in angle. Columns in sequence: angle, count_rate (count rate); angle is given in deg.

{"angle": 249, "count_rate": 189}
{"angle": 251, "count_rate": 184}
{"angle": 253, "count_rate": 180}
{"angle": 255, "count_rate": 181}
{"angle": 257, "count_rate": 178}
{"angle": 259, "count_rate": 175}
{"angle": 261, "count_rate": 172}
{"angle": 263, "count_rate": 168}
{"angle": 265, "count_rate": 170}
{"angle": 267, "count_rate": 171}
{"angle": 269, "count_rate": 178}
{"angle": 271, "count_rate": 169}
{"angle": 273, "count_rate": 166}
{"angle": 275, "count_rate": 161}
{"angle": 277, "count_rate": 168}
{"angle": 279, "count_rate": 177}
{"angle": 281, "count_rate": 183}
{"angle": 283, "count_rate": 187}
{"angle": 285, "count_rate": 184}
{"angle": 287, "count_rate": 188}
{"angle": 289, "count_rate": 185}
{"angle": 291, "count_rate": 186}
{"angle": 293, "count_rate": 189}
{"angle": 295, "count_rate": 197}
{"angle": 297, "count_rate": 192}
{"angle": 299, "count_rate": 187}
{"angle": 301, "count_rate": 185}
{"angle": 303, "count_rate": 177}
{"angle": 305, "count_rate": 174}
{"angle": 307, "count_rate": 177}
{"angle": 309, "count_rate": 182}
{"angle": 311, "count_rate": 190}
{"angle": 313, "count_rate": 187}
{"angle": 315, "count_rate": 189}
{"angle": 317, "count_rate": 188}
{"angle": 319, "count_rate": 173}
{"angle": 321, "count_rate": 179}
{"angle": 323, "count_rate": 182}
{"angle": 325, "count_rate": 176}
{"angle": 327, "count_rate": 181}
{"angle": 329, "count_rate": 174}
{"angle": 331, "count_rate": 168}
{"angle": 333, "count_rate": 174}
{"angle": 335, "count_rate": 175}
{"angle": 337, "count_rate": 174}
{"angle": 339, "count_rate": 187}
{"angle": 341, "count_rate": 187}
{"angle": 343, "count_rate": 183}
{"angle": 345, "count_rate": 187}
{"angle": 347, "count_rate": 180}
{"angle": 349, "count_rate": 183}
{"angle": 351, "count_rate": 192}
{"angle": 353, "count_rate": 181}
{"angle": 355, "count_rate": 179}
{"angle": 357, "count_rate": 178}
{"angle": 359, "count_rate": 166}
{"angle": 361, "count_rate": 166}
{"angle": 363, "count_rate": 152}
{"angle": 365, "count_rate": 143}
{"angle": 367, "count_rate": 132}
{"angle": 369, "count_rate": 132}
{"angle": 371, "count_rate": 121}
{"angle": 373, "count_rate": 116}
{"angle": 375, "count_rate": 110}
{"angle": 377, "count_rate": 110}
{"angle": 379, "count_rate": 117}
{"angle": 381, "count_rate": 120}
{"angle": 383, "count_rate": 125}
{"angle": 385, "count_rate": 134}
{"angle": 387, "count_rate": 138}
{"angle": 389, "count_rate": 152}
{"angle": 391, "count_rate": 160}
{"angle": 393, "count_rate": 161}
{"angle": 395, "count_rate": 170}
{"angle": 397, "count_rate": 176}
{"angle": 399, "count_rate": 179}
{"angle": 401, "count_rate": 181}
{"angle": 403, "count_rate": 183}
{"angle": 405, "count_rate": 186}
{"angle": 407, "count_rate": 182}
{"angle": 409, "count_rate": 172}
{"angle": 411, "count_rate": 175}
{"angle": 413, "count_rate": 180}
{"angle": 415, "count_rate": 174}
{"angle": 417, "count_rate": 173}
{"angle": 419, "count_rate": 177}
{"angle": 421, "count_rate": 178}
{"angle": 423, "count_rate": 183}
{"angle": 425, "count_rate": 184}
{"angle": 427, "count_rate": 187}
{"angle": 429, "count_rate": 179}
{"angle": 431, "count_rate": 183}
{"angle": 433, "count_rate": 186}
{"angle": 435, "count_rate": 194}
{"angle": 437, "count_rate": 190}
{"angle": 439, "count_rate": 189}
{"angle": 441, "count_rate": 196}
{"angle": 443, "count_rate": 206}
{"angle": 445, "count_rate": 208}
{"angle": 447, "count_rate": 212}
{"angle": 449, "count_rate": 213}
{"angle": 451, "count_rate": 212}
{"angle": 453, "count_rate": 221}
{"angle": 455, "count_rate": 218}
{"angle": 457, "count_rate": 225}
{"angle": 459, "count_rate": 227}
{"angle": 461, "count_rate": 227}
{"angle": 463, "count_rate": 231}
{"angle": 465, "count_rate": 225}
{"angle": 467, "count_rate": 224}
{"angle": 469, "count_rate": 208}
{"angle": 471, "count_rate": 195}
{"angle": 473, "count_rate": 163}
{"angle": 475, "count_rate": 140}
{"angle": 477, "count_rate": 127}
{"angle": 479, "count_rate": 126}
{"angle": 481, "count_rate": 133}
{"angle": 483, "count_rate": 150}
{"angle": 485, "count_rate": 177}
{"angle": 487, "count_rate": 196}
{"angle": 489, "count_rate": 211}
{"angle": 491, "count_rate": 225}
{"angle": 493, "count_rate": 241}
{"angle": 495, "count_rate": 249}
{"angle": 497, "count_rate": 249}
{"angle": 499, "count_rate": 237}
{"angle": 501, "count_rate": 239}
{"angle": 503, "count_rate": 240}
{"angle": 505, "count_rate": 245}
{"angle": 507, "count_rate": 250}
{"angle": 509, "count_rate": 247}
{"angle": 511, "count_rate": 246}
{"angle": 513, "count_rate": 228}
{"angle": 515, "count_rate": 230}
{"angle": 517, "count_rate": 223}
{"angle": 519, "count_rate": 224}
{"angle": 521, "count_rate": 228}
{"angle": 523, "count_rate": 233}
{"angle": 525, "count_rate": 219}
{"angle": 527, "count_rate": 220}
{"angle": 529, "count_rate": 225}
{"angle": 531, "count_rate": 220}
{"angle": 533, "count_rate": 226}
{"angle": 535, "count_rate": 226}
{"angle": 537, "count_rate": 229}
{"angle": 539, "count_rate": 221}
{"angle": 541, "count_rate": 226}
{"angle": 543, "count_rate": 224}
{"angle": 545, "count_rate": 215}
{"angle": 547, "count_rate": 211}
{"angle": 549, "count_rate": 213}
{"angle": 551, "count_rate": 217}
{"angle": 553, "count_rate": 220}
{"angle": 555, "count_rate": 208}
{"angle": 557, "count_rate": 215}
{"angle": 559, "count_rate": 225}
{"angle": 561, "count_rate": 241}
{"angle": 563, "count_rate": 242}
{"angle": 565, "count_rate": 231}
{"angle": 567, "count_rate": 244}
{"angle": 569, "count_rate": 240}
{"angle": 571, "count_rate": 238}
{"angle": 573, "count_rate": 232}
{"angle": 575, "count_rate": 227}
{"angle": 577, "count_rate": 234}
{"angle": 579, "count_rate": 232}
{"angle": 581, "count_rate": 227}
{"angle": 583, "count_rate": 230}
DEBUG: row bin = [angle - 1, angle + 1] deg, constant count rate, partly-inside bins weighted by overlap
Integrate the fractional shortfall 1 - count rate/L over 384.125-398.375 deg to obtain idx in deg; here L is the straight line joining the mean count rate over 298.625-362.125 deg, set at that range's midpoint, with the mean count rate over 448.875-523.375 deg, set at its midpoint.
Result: 2.7 deg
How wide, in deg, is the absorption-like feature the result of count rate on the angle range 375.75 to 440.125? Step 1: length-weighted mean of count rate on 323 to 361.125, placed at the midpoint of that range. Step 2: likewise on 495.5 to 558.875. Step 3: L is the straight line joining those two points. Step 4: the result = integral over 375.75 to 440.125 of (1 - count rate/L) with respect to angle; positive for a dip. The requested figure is 9.42 deg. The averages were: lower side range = 179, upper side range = 228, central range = 168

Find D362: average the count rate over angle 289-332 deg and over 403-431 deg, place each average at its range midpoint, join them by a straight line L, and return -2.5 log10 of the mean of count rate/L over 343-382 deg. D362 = 0.19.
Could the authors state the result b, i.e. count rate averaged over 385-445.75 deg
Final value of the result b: 179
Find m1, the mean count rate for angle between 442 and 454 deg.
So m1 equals 212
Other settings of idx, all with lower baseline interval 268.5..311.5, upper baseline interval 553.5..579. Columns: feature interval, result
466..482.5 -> 3.9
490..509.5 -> -2.0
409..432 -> 2.9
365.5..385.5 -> 7.6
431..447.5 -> 0.9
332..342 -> 0.5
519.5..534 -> 0.0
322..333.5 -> 0.7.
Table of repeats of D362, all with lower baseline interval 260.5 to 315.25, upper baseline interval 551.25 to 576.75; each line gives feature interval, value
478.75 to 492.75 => 0.20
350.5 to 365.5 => 0.14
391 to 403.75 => 0.15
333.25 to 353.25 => 0.04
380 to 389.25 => 0.43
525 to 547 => 0.01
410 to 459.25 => 0.07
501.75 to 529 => -0.06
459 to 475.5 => 0.04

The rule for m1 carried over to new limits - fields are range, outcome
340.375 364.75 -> 177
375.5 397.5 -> 141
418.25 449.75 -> 192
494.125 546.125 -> 231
